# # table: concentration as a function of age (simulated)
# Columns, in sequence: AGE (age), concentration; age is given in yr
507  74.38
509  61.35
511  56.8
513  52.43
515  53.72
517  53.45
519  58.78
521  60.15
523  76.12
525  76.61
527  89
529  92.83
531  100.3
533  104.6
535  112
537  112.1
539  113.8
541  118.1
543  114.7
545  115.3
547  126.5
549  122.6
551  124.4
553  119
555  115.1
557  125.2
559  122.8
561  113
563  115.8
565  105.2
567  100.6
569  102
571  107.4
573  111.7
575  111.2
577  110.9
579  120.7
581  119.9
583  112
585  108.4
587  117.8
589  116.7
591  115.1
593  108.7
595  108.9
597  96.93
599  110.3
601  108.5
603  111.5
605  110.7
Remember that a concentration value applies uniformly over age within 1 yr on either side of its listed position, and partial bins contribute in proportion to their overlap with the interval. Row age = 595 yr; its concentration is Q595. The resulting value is 108.9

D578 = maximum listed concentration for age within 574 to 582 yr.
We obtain 120.7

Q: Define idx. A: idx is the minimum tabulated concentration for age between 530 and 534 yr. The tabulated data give 100.3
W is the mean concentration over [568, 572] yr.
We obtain 105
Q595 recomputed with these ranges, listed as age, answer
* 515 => 53.72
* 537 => 112.1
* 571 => 107.4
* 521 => 60.15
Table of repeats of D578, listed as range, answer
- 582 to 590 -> 117.8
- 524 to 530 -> 92.83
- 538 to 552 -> 126.5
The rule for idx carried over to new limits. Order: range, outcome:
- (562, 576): 100.6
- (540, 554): 114.7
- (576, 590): 108.4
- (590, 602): 96.93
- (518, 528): 58.78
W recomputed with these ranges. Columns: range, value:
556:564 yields 119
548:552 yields 124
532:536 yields 108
